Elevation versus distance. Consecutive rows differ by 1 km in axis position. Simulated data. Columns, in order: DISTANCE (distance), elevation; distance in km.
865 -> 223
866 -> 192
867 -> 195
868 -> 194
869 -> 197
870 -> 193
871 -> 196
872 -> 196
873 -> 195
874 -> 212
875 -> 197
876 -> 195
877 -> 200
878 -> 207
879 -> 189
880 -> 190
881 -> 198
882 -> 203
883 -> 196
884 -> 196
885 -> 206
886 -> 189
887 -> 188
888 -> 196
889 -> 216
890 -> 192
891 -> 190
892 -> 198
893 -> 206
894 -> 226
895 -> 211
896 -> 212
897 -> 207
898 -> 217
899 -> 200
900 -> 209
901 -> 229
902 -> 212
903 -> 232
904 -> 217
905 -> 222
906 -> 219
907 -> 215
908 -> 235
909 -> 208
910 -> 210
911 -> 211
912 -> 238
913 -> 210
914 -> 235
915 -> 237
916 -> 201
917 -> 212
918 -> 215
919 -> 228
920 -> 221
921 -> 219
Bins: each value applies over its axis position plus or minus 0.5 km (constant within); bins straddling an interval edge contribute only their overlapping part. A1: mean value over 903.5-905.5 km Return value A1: 220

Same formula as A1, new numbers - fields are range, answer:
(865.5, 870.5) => 194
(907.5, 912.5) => 220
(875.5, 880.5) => 196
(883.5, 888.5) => 195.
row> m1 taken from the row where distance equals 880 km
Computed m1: 190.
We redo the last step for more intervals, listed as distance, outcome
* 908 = 235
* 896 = 212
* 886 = 189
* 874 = 212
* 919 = 228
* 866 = 192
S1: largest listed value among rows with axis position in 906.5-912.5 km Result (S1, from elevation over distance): 238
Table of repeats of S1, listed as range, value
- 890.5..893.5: 206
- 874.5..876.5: 197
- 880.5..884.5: 203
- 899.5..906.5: 232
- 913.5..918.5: 237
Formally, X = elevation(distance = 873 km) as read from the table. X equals 195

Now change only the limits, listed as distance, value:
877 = 200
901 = 229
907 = 215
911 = 211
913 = 210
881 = 198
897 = 207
